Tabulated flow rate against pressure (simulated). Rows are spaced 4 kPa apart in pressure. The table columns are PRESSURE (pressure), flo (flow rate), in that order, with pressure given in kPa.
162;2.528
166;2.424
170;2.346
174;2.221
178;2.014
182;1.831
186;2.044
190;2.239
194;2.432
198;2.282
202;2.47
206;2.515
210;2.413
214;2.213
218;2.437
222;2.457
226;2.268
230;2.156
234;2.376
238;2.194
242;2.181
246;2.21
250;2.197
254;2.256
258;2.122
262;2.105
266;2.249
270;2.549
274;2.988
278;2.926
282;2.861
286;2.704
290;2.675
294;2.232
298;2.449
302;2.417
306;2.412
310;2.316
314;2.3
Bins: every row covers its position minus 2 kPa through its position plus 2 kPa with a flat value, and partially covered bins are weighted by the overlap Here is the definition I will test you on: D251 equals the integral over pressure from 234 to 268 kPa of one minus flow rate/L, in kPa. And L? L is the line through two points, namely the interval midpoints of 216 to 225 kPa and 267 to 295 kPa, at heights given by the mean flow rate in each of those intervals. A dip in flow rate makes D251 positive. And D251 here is 4.8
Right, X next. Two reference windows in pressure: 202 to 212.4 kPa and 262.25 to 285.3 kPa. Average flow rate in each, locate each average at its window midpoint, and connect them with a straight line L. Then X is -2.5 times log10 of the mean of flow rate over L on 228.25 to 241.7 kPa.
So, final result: 0.14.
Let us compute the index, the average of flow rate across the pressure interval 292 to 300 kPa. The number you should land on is 2.34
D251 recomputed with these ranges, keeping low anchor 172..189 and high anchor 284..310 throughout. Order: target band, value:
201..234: -2.87 kPa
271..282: -2.34 kPa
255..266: 0.86 kPa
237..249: 0.39 kPa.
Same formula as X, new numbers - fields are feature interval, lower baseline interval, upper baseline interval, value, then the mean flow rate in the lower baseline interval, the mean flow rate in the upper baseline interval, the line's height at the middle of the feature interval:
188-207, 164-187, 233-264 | -0.103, 2.15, 2.2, 2.17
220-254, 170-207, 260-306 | 0.064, 2.23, 2.55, 2.39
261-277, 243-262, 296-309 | -0.118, 2.19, 2.42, 2.26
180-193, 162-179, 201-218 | 0.135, 2.3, 2.4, 2.34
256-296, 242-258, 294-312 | -0.112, 2.2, 2.38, 2.29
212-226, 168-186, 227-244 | -0.078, 2.1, 2.23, 2.19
